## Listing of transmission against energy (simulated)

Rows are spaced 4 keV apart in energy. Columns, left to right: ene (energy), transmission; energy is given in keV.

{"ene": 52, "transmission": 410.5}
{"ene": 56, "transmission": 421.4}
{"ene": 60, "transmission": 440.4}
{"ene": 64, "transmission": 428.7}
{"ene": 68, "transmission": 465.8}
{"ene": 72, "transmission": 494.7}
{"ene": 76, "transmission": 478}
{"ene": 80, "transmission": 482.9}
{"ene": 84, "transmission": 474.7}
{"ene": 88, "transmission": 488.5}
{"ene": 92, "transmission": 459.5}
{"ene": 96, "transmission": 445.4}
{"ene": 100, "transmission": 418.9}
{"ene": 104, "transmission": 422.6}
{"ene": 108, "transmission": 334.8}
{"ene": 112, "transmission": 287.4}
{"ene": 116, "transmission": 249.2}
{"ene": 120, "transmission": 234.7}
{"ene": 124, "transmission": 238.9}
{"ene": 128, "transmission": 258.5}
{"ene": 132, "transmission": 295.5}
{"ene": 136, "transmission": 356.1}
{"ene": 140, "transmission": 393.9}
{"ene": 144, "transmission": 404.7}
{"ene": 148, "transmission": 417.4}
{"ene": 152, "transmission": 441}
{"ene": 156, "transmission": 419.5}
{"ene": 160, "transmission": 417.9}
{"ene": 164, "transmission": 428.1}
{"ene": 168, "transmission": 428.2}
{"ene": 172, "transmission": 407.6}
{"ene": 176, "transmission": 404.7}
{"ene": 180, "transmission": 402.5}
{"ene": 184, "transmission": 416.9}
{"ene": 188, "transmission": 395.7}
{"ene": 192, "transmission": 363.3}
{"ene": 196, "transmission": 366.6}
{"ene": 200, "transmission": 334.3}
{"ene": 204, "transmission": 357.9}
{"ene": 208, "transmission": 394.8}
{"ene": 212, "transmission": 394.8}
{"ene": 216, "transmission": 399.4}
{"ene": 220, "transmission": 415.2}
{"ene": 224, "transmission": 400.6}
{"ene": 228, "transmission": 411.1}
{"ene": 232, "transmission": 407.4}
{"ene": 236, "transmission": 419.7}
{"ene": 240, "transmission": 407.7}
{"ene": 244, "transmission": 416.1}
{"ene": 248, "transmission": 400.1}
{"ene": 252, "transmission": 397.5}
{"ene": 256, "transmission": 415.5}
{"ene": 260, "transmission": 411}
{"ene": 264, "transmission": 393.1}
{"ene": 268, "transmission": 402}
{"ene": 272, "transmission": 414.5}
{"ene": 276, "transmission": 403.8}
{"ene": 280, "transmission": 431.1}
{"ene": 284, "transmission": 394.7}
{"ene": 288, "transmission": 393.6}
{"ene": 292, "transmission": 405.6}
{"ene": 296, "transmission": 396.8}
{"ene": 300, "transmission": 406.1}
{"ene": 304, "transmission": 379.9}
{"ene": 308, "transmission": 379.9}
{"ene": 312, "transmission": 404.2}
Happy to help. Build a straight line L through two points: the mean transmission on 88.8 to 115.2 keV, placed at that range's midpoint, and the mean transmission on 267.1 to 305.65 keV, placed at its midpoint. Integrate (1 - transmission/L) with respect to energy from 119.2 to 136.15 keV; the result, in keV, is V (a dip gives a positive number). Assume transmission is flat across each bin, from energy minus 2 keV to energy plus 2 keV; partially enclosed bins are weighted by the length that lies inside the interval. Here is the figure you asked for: 5.3 keV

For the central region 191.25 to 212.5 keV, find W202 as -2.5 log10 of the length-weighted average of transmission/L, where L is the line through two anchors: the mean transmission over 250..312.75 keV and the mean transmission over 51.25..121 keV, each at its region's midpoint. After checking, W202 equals 0.11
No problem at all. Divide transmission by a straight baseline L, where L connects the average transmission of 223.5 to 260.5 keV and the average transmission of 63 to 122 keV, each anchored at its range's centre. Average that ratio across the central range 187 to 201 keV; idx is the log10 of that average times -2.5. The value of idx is 0.12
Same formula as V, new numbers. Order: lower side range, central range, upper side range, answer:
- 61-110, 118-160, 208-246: 8.1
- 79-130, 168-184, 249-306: -1.2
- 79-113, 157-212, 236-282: 3.0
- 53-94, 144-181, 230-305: 1.5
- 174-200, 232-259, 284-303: -1.1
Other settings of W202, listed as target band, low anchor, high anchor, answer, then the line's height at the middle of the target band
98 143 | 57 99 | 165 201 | 0.34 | 435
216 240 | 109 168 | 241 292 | -0.06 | 389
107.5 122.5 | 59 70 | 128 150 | 0.40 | 390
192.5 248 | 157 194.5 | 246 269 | 0.03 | 405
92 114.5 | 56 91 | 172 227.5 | 0.16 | 448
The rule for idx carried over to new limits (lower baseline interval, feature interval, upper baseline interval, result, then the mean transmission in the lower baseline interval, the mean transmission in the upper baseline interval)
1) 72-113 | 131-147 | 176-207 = 0.11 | 436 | 379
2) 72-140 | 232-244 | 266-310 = -0.05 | 375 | 401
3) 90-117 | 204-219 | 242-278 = 0.01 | 379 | 406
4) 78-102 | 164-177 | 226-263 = 0.05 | 462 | 409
